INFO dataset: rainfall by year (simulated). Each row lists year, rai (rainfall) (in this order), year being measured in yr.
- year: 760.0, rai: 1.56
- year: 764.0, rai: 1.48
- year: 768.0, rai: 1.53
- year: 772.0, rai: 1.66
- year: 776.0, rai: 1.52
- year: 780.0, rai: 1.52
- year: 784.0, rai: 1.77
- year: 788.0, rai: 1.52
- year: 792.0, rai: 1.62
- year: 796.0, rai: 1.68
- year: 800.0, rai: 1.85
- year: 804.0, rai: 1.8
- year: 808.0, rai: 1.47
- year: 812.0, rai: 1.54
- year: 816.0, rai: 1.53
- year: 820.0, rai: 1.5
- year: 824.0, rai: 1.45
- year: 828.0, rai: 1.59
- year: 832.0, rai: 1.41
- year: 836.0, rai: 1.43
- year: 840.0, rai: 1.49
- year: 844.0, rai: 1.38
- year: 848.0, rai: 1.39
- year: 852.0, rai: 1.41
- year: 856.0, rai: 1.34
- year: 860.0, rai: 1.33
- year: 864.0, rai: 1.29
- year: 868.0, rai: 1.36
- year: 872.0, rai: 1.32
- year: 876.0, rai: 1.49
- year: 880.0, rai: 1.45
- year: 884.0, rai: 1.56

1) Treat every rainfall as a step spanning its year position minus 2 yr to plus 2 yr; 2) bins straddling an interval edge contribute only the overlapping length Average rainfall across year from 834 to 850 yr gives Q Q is 1.42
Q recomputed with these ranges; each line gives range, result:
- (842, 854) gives 1.39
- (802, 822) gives 1.57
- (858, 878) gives 1.36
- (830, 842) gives 1.44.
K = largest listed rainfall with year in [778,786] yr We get 1.77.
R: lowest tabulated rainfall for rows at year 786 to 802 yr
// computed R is 1.52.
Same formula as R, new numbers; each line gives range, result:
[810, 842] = 1.41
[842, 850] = 1.38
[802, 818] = 1.47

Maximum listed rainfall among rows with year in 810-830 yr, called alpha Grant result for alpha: 1.59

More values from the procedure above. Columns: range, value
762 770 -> 1.53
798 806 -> 1.85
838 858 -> 1.49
